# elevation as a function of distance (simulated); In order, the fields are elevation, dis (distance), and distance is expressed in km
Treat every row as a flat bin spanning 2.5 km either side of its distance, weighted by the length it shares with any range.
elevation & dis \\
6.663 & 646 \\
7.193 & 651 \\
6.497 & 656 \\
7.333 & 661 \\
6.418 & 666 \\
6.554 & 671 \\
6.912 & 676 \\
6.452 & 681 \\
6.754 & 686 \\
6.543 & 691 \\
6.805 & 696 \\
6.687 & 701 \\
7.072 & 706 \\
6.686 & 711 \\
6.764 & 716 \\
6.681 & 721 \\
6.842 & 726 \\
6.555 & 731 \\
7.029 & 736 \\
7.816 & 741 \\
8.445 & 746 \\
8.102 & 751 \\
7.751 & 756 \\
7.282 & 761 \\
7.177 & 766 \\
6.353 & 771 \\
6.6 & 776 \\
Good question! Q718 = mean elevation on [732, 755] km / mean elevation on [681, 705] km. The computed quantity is 1.16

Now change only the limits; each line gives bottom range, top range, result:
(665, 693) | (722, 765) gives 1.12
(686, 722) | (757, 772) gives 1.05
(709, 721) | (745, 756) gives 1.21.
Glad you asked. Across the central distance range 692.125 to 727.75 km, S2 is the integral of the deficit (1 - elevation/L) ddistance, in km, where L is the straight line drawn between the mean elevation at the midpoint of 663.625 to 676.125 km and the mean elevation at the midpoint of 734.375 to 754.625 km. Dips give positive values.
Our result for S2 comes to 2.40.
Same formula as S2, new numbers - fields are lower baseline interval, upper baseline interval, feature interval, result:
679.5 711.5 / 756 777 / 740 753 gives -2.4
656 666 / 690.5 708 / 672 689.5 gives 0.4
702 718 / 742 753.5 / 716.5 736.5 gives 1.8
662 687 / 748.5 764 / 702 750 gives 1.3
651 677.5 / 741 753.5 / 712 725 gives 1.6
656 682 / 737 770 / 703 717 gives 0.7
